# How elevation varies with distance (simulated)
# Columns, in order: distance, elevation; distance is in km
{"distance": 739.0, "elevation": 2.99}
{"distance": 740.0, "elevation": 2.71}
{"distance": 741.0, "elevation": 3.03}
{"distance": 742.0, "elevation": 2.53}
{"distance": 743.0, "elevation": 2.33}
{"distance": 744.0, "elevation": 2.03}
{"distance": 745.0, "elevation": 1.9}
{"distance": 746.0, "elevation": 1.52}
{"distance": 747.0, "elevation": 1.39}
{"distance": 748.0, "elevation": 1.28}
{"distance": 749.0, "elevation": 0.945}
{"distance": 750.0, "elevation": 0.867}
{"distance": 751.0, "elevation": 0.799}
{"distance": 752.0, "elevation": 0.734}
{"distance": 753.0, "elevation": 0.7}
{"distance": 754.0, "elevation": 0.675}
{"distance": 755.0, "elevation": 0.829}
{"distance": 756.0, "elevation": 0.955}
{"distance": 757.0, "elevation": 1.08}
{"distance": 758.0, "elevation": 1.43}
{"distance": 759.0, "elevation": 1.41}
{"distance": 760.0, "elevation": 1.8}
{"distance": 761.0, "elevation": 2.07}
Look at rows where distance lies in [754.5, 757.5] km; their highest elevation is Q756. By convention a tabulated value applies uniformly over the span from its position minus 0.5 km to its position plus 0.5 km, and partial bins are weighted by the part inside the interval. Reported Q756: 1.08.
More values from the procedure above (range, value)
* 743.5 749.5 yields 2.03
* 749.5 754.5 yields 0.867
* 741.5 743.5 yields 2.53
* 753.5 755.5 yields 0.829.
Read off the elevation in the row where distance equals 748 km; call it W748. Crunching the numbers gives 1.28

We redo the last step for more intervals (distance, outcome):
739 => 2.99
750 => 0.867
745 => 1.9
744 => 2.03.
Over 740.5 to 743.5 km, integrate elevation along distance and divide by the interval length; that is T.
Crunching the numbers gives 2.63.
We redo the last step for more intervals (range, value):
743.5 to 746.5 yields 1.82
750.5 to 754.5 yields 0.727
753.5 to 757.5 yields 0.885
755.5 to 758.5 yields 1.16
